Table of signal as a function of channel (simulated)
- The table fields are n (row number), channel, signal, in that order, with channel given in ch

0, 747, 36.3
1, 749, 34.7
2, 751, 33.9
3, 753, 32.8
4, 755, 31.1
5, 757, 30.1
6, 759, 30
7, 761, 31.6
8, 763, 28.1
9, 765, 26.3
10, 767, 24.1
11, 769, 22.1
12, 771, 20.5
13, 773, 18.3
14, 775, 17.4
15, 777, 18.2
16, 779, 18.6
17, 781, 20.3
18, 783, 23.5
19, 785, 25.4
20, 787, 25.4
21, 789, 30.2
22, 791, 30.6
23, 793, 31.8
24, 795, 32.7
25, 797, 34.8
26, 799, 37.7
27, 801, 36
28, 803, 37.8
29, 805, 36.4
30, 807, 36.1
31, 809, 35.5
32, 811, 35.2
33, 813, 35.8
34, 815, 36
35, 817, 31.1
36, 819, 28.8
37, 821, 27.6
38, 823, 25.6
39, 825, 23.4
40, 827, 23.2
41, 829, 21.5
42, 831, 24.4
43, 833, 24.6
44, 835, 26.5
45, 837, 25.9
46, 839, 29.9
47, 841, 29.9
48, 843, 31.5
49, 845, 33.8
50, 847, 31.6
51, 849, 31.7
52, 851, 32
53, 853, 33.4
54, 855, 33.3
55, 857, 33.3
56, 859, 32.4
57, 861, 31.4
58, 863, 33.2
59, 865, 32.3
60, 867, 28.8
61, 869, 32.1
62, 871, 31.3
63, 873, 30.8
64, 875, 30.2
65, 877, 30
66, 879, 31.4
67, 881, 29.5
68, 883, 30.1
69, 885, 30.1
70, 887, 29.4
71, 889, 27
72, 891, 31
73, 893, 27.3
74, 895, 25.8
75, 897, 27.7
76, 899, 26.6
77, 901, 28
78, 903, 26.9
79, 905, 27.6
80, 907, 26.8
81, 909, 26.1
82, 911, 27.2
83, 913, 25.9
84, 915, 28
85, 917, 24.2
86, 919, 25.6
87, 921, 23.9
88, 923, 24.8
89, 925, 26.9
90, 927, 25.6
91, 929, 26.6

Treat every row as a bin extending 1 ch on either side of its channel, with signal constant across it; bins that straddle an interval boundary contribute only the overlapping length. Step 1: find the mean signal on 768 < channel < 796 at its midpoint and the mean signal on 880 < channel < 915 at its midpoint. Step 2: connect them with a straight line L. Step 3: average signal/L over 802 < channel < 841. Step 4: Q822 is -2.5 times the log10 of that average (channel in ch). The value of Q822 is -0.18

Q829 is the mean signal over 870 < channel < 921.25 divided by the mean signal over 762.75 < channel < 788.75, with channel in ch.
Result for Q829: 1.26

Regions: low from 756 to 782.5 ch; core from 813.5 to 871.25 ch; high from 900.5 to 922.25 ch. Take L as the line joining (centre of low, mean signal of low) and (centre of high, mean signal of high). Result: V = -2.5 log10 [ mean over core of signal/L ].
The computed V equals -0.188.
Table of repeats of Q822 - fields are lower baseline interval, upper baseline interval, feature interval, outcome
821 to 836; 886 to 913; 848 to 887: -0.20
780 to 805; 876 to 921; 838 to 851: -0.08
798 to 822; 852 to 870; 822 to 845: 0.26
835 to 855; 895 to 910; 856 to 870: -0.08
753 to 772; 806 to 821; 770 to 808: 0.11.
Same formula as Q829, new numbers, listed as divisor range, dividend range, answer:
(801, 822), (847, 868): 0.94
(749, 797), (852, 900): 1.14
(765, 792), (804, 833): 1.31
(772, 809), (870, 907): 1.01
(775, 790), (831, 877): 1.35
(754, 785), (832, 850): 1.23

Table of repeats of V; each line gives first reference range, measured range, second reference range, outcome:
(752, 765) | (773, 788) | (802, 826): 0.425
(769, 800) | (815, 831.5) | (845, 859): 0.124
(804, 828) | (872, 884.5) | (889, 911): -0.073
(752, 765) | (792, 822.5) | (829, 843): -0.209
